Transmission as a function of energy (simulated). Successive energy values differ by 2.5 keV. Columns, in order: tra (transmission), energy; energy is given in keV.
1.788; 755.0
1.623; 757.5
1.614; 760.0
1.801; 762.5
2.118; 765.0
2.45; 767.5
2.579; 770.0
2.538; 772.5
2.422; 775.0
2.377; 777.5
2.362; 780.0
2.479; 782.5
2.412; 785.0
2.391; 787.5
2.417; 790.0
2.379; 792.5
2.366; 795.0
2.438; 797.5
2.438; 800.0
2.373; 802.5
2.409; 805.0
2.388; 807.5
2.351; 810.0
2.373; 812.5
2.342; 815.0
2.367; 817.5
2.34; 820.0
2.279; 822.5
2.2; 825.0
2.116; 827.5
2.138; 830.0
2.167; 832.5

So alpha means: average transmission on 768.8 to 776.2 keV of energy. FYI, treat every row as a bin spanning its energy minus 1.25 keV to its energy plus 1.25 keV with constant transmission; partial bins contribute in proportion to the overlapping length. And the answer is 2.51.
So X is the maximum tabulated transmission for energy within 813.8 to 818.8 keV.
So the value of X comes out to 2.367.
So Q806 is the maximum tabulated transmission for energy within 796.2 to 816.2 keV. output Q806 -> 2.438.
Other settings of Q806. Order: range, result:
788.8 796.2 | 2.417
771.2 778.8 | 2.538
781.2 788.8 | 2.479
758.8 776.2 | 2.579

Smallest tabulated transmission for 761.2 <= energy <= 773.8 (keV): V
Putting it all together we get 1.801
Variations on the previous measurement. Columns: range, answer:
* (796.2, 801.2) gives 2.438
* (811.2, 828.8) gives 2.116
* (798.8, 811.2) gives 2.351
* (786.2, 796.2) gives 2.366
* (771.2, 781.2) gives 2.362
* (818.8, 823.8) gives 2.279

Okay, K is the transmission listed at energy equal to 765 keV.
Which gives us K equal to 2.118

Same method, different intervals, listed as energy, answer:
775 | 2.422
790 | 2.417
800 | 2.438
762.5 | 1.801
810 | 2.351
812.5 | 2.373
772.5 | 2.538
